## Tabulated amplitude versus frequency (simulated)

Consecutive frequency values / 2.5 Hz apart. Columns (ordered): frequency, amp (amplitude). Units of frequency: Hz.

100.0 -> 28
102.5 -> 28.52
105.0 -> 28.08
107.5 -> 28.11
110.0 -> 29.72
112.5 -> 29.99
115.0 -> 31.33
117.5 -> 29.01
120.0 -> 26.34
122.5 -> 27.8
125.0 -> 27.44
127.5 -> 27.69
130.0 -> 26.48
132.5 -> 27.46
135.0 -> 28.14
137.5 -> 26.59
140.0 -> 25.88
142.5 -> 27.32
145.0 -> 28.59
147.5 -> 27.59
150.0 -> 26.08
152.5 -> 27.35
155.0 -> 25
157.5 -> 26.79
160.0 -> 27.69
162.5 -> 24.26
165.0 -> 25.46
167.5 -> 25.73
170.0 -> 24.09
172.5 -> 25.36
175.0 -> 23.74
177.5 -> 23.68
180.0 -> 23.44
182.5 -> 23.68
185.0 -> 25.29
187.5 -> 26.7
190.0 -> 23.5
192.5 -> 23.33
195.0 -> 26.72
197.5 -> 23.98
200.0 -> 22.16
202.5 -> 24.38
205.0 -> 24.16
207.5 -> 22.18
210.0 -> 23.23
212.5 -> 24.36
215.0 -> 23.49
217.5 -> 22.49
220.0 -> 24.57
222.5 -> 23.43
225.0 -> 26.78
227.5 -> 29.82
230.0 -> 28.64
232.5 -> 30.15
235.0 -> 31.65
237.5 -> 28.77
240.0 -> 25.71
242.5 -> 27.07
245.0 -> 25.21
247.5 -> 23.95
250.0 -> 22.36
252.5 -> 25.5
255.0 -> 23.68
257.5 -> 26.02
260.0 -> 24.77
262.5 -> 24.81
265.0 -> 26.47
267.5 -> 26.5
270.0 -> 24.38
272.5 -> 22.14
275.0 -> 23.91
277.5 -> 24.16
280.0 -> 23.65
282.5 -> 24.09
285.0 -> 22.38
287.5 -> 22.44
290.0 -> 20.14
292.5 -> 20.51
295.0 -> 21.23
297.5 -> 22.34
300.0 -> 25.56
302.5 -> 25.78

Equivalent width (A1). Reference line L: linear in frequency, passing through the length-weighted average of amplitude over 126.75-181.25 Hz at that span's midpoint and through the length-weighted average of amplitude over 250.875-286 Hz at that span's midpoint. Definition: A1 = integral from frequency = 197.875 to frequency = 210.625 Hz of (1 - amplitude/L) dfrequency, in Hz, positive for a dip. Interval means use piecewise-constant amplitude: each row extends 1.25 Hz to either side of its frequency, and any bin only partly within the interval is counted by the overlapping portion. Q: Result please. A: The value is 1.1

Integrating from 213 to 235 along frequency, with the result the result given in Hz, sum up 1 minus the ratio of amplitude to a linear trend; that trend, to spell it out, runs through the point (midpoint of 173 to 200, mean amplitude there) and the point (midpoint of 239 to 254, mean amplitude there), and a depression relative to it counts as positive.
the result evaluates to -1.52 Hz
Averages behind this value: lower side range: 24.3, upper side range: 24.9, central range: 26.4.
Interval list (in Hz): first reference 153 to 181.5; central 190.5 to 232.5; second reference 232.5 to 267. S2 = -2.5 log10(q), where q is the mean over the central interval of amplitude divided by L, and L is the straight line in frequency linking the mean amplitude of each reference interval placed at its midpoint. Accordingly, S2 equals 0.036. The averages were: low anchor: 25.1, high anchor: 26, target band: 24.8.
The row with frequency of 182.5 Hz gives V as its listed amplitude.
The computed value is 23.68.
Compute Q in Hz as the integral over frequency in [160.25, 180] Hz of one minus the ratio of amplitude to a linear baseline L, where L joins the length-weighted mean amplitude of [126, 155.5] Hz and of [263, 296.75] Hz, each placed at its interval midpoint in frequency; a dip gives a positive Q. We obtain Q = 1.2 Hz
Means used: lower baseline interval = 27.1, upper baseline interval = 23.3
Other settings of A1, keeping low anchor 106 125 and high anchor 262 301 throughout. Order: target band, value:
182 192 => 0.6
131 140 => 0.3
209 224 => 1.1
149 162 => 0.5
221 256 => -2.6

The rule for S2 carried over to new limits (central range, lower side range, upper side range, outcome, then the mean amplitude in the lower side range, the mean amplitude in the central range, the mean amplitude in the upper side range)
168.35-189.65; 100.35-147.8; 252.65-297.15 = 0.083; 28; 24.5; 23.6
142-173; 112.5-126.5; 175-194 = -0.010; 28.5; 26.3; 24.2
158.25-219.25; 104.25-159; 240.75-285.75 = 0.086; 27.7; 24.3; 24.5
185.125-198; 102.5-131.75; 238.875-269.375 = 0.071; 28.4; 24.9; 25.2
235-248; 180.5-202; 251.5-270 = -0.073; 24.4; 26.8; 25.3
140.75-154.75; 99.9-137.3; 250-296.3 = 0.009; 28.2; 27.2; 23.7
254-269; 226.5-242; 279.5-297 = 0.003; 29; 25.4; 22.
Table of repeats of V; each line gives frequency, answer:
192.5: 23.33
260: 24.77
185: 25.29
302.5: 25.78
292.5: 20.51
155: 25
